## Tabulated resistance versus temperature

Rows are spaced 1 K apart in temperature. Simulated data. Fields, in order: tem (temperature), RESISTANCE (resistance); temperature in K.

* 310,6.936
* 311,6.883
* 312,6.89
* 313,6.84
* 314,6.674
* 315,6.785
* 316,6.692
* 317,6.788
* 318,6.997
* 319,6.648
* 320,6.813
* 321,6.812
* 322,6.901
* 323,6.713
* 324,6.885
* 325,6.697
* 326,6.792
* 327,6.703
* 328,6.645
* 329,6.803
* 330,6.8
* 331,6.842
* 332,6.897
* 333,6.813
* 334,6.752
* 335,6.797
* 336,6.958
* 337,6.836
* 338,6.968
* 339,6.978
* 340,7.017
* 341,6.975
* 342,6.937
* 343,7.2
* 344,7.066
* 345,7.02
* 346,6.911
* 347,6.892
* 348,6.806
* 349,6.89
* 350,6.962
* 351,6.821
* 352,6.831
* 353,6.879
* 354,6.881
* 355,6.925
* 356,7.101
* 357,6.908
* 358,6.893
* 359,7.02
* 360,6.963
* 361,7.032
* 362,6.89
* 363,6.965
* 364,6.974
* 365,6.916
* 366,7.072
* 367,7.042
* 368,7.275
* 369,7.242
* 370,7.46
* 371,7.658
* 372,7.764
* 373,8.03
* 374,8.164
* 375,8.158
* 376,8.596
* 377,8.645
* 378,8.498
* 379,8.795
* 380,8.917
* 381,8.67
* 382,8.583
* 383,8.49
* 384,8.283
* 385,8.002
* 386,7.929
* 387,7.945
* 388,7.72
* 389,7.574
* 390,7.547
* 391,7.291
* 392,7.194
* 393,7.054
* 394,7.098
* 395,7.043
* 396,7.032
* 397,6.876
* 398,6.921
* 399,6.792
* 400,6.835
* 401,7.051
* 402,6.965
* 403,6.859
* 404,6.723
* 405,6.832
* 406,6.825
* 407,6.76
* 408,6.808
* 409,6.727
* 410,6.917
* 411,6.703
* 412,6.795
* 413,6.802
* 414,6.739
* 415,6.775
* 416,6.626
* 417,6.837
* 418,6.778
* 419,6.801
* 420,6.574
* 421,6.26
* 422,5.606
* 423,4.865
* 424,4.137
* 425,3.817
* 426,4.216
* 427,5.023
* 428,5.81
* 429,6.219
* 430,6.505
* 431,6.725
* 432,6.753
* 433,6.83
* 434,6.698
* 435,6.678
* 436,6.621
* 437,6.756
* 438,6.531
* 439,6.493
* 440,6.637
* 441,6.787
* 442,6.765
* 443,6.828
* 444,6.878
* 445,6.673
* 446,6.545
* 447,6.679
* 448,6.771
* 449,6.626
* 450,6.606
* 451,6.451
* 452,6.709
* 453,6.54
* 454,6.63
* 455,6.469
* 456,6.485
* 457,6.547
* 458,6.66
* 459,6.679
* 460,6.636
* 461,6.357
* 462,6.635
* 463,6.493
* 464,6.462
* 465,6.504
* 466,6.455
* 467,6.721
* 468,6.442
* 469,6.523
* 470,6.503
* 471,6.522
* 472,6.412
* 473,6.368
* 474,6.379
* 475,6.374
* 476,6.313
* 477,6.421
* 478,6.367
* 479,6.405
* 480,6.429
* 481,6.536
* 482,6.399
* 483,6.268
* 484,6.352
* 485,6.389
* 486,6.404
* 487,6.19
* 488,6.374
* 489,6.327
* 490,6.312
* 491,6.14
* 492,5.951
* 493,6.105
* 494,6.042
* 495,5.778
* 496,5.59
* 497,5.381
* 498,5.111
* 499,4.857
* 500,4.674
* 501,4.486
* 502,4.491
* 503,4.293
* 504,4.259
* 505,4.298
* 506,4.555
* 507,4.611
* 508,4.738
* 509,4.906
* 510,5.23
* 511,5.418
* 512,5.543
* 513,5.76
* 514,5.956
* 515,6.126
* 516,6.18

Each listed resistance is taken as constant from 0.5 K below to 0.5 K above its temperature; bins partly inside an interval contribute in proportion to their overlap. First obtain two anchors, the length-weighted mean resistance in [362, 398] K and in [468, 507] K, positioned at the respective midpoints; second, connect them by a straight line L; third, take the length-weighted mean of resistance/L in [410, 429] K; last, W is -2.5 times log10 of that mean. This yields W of 0.18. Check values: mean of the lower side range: 7.71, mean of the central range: 5.99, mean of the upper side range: 5.85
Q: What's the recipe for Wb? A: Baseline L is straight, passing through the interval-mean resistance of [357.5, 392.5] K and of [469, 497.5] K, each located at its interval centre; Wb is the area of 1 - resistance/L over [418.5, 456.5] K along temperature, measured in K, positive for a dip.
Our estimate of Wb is 3.2 K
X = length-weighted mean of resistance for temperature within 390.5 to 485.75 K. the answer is 6.52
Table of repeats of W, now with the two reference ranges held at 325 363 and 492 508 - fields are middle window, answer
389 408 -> -0.12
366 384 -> -0.24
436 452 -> -0.17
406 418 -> -0.12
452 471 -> -0.20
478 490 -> -0.22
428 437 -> -0.14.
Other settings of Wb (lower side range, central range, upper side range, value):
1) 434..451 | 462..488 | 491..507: -3.1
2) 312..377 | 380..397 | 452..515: -2.6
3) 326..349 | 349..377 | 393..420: -1.6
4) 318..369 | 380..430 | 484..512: -3.9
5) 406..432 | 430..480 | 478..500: -3.8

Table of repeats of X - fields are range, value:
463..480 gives 6.45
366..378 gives 7.82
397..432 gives 6.36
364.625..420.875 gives 7.37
